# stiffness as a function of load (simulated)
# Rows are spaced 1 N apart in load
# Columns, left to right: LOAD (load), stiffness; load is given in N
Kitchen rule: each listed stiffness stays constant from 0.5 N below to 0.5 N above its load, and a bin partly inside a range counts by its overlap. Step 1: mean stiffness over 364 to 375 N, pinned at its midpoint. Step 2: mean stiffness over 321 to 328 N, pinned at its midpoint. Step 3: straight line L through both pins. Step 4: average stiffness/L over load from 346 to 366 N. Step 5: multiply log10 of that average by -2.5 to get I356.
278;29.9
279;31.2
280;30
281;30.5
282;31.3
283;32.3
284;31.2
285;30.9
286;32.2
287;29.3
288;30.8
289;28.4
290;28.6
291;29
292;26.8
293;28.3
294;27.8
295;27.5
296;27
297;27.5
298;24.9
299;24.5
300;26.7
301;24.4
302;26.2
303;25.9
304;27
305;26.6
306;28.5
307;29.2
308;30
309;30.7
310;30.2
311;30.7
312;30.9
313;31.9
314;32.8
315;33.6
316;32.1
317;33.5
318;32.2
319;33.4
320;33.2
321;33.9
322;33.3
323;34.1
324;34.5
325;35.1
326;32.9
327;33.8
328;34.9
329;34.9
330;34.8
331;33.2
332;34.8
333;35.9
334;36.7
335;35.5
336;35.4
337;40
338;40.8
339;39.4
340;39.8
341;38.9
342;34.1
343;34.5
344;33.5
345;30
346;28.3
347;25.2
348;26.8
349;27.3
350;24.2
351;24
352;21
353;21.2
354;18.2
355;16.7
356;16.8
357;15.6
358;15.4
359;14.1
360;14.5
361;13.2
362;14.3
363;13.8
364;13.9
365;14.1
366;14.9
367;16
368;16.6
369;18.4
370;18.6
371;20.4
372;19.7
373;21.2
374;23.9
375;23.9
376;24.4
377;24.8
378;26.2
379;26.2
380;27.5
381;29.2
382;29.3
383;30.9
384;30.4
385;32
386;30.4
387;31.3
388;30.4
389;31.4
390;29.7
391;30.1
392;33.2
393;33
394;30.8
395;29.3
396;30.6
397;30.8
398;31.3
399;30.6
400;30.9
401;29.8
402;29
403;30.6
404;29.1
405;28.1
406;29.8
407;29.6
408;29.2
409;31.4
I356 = 0.251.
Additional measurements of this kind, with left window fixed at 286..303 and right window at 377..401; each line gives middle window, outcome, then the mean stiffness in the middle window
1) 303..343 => -0.19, 33.6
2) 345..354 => 0.18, 24.7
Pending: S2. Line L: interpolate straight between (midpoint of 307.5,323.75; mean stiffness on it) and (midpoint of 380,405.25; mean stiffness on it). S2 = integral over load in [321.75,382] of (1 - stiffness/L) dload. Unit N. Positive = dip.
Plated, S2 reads 9.9 N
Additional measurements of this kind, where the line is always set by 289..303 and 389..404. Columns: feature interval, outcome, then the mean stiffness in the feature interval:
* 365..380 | 4.4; 21.1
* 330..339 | -2.6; 36.6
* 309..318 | -1.4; 31.9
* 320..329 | -2.0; 34.1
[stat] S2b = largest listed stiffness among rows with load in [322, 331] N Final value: 35.1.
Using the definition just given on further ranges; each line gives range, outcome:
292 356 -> 40.8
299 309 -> 30.7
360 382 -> 29.3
